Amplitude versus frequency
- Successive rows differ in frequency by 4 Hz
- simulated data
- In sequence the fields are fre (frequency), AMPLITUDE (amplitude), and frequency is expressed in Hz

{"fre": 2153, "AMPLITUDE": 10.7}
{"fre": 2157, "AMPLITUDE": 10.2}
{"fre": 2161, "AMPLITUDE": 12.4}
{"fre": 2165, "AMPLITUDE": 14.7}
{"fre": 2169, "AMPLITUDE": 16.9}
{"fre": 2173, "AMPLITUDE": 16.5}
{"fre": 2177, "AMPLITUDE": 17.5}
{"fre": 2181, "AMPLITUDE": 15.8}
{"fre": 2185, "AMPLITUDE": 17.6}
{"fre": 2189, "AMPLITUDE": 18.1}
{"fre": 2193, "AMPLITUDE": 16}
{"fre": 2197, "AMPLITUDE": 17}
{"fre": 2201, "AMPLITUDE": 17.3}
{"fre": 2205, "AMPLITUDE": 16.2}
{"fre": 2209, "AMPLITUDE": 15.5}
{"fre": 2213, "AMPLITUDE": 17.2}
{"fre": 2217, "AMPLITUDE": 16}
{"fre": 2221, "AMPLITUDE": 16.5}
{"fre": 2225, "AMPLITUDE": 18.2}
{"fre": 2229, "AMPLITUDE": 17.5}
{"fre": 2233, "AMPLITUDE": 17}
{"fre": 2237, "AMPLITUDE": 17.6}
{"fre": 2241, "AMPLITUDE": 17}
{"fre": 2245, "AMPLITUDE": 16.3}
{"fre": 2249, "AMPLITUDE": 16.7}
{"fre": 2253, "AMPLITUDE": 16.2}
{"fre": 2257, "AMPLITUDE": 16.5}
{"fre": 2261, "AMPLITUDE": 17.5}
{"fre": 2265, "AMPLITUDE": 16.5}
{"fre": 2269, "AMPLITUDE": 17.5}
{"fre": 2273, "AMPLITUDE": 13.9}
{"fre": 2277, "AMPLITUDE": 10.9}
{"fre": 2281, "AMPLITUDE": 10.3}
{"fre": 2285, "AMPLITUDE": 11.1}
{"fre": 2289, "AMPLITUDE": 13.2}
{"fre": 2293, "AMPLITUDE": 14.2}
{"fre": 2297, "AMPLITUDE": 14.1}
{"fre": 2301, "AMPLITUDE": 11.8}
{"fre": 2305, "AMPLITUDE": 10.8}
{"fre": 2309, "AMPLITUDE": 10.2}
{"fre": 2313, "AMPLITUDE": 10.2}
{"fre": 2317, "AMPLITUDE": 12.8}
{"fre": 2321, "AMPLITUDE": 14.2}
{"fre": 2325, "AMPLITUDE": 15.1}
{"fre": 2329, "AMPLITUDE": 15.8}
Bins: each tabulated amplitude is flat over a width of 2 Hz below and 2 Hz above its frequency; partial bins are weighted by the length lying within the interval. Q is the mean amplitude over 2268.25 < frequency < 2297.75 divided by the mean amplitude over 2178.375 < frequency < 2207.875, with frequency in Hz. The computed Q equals 0.77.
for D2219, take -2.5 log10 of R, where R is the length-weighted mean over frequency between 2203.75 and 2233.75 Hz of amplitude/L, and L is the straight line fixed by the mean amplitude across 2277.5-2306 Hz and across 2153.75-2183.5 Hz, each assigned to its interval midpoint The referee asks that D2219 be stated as -0.22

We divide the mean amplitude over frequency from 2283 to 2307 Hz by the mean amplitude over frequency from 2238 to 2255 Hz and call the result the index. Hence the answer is 0.75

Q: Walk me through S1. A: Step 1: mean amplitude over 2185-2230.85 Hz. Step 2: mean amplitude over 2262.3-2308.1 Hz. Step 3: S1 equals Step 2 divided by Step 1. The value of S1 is 0.78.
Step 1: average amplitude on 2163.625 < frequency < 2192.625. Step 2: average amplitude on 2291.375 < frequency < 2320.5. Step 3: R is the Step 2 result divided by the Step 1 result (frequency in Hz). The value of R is 0.72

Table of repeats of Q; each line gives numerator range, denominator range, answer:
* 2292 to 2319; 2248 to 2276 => 0.74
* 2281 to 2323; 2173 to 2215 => 0.72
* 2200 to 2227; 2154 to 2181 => 1.14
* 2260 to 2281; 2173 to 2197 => 0.87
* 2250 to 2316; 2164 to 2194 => 0.81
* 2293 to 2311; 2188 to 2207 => 0.71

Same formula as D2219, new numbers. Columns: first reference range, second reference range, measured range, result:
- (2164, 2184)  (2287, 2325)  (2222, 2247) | -0.18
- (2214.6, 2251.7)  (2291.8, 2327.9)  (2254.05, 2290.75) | 0.05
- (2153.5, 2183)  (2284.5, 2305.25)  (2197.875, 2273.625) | -0.22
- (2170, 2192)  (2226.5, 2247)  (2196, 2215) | 0.03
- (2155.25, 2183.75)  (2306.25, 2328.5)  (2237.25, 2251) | -0.21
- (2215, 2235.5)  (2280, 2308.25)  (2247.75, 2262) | -0.12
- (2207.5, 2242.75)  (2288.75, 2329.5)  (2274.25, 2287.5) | 0.28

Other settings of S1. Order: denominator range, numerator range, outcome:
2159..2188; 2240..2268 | 1.04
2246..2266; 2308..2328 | 0.77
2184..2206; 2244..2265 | 0.98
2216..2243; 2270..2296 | 0.73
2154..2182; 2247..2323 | 0.93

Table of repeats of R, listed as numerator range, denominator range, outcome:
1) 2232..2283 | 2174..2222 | 0.94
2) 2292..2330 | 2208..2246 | 0.76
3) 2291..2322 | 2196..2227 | 0.73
